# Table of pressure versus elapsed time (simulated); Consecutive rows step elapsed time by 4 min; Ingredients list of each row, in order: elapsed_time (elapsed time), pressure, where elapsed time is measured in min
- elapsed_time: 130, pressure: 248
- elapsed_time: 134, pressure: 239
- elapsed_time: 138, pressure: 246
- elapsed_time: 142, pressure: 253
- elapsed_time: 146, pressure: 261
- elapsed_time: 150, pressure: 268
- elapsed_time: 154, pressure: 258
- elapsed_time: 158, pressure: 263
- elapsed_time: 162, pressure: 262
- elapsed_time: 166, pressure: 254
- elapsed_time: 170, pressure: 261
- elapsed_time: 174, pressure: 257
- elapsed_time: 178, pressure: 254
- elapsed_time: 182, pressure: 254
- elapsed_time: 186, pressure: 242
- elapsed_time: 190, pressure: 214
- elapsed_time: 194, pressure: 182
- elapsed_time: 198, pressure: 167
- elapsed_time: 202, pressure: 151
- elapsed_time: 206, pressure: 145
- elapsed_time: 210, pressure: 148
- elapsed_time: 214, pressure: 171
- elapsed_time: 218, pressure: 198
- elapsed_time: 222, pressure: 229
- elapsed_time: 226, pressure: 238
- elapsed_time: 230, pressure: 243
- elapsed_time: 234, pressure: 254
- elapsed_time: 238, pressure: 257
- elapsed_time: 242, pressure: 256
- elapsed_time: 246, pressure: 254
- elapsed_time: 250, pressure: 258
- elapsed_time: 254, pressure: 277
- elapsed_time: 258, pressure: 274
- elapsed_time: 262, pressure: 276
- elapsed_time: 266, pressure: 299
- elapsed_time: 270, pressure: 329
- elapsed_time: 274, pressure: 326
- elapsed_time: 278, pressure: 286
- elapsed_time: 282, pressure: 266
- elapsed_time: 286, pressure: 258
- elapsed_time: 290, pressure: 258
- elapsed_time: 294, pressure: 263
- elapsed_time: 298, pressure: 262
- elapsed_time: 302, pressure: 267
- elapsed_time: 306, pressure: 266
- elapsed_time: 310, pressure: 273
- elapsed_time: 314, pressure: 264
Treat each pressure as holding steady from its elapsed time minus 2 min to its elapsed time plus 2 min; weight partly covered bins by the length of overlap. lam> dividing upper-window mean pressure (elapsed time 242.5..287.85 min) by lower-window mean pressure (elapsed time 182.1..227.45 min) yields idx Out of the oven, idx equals 1.47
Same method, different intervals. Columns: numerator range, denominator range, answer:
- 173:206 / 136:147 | 0.83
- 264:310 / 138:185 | 1.09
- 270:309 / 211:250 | 1.18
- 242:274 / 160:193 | 1.14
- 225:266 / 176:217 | 1.35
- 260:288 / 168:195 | 1.22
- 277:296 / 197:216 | 1.70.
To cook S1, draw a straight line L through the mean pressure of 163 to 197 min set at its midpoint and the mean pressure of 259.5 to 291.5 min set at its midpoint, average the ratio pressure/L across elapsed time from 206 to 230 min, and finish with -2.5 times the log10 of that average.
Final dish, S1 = 0.30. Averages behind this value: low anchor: 238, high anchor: 288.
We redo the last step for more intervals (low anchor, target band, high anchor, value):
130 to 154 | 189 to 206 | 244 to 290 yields 0.47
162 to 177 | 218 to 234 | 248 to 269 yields 0.16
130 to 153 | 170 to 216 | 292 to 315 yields 0.26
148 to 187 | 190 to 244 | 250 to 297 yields 0.30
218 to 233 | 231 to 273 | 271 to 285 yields -0.04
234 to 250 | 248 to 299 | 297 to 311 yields -0.07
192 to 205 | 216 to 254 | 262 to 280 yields -0.04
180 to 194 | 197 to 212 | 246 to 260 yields 0.49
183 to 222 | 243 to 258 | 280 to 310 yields -0.17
